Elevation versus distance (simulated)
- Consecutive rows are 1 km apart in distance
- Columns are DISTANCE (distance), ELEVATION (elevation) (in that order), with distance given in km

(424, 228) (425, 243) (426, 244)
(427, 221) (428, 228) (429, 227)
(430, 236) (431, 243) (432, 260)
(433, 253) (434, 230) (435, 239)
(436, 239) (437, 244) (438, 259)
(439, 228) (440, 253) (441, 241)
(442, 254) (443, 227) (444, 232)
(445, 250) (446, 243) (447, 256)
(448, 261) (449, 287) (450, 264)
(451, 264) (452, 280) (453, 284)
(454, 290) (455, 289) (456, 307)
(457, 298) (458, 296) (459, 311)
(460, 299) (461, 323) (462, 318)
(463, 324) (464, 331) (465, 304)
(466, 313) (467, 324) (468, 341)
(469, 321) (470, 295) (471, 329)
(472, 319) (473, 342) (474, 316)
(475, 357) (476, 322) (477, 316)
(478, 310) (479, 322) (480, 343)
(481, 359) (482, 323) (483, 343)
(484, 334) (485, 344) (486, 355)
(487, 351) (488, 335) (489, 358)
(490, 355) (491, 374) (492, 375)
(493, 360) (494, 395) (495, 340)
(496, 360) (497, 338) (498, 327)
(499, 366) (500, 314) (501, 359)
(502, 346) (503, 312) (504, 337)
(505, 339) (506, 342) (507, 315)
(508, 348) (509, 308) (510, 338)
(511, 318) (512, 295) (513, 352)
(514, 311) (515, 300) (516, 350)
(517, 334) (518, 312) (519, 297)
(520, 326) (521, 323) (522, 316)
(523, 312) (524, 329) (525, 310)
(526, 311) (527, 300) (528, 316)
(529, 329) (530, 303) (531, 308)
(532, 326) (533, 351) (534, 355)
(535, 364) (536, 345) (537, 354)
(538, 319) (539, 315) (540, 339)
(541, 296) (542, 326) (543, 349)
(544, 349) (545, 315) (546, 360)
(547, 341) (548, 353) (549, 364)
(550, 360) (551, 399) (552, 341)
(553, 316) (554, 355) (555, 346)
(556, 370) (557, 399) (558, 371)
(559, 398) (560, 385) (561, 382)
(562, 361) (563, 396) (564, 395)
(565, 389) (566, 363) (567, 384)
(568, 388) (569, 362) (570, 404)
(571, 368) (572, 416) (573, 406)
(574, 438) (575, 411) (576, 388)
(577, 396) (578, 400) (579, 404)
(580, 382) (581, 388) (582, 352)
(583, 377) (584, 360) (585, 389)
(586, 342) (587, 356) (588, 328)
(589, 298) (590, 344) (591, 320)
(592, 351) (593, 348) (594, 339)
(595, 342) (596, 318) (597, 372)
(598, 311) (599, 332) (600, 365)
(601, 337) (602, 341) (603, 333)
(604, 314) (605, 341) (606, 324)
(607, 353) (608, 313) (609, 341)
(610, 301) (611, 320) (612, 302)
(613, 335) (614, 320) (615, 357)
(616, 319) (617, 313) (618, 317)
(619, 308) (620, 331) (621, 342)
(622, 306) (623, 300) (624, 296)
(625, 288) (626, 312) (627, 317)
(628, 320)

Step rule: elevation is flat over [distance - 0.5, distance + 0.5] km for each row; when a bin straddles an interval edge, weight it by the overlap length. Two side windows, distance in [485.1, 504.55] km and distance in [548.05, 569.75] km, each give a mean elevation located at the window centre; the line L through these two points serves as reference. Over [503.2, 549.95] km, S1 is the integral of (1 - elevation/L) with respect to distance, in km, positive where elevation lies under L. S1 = 4.2 km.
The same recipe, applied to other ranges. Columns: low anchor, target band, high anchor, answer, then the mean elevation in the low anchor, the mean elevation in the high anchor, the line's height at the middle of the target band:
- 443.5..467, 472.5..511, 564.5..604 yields -3.87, 289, 365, 310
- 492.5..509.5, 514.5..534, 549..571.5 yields 1.91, 342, 374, 354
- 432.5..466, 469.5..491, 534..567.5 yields -2.66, 273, 358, 299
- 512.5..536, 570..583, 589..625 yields -2.75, 324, 328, 326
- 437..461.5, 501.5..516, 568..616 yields -1.03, 270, 354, 305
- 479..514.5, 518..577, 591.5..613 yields -2.76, 342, 333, 338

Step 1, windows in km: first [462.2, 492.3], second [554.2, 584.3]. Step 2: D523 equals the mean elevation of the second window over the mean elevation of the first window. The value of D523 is 1.2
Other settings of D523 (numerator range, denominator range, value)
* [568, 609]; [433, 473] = 1.28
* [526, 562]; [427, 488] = 1.19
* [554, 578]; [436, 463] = 1.42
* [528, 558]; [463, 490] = 1.04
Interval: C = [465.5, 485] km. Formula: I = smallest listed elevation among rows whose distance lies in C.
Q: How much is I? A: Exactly 295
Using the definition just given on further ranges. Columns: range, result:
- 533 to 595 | 296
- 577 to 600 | 298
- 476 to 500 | 310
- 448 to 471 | 261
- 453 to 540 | 284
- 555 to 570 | 346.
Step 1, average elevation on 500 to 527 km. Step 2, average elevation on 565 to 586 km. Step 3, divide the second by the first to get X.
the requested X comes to 1.20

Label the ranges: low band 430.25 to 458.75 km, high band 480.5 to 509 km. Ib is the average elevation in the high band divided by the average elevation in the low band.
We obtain 1.3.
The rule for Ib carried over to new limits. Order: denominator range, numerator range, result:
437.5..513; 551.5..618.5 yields 1.13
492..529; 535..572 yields 1.09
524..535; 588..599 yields 1.03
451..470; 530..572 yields 1.17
